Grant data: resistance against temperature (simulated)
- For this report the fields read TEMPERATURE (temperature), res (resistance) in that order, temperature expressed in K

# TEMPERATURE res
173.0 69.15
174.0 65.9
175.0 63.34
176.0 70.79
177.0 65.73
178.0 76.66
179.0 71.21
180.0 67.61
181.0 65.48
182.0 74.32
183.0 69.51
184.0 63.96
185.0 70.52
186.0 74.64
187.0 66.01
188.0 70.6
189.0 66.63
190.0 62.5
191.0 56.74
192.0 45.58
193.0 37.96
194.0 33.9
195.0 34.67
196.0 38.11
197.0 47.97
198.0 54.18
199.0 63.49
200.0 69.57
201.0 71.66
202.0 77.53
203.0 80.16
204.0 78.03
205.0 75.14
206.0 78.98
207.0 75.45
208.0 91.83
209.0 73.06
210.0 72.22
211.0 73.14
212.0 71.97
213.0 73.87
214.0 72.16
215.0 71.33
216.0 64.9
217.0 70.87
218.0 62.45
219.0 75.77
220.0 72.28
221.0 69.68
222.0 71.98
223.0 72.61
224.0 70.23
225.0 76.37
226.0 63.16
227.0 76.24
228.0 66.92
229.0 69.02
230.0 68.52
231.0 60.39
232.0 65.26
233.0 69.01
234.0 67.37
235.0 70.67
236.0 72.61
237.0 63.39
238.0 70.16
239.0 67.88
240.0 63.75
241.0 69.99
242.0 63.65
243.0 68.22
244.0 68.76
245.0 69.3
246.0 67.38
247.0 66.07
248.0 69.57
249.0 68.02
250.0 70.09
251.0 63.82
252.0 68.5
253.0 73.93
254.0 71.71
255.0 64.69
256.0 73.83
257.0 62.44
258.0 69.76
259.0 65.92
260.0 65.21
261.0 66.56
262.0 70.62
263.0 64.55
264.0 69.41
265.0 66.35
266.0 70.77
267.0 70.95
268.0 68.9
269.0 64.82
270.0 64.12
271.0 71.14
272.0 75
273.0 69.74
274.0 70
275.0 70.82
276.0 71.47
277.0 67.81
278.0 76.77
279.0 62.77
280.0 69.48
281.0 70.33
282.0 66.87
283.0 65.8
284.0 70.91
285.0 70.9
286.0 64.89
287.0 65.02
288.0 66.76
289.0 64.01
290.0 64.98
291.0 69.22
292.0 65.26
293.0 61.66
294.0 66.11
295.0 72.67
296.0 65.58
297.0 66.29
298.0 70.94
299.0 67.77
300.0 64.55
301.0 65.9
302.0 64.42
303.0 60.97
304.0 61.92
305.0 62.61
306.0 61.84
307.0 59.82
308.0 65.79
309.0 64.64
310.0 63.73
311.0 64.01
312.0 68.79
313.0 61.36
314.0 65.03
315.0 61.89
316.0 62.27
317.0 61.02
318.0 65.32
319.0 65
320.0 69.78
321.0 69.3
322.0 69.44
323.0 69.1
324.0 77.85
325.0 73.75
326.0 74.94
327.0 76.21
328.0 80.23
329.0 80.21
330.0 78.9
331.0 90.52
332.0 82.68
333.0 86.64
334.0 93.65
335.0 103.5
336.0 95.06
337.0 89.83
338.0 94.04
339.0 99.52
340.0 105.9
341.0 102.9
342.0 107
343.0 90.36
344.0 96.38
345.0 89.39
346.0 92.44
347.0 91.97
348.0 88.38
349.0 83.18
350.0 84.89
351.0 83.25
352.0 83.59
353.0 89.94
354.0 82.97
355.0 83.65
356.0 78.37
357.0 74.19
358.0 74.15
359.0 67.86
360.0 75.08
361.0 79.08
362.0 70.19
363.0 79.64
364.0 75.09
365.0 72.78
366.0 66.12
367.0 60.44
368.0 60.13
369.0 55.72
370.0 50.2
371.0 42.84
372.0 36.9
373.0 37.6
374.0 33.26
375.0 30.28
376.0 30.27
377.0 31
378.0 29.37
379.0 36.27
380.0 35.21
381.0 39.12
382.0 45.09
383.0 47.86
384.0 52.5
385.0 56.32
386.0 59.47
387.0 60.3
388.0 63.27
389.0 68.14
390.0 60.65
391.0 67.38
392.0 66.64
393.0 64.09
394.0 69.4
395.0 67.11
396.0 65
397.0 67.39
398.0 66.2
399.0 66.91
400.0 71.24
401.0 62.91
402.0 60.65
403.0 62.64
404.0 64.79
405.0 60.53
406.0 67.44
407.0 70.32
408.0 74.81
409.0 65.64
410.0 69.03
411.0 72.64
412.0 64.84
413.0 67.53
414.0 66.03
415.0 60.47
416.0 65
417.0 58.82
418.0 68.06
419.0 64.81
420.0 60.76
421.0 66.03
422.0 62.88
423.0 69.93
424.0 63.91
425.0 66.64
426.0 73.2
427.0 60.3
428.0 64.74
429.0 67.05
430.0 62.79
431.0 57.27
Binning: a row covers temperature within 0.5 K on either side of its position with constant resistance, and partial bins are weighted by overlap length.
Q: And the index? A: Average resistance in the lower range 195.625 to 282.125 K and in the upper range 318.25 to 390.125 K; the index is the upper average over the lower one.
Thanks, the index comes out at 1.03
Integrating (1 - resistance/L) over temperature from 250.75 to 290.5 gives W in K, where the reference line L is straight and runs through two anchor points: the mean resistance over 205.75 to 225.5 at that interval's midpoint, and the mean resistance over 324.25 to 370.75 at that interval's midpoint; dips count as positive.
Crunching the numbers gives 4.4 K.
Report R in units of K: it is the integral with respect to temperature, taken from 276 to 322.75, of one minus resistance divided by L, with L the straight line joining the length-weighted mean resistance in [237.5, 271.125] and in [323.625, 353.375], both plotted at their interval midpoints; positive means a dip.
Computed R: 7.7 K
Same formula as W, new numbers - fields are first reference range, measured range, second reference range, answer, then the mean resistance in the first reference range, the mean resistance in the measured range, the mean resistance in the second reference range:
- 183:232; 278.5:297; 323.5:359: 2.8 K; 66.8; 66.8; 87.2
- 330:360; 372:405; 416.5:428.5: 9.1 K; 88.8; 54.2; 65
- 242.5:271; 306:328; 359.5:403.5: -1.7 K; 68.1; 67.3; 56.8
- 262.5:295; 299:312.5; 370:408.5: 0.2 K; 68.1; 63.9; 55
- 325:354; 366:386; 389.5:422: 8.6 K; 89.4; 43.7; 65.8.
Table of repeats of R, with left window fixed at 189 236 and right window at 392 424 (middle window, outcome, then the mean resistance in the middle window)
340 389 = -0.07 K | 66.2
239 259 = -0.44 K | 68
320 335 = -2.97 K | 79.3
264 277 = -0.58 K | 69.4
